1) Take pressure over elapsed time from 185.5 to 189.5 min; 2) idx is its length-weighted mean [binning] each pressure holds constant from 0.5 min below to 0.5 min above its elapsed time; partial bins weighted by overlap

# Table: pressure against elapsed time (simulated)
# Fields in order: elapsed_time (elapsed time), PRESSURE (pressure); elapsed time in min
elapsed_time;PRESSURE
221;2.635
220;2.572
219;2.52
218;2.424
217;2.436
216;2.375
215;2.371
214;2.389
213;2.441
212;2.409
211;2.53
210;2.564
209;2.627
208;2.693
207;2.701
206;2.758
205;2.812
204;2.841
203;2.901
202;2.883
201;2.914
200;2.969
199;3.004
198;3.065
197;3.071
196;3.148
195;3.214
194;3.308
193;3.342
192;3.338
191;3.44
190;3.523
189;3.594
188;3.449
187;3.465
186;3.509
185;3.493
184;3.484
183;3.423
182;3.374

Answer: 3.5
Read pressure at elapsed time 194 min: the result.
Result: 3.308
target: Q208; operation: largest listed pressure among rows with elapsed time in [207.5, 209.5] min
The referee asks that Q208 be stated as 2.693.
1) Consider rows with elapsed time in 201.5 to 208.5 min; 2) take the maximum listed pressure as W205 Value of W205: 2.901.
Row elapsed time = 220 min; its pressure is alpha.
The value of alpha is 2.572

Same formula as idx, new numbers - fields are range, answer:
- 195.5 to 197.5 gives 3.11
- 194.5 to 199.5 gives 3.1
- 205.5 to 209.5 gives 2.69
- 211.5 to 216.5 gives 2.4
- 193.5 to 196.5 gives 3.22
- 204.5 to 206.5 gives 2.79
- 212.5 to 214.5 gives 2.42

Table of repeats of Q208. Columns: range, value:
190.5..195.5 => 3.44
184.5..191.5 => 3.594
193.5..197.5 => 3.308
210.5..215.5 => 2.53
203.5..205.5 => 2.841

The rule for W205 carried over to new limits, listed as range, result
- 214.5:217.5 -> 2.436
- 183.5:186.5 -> 3.509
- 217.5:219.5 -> 2.52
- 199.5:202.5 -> 2.969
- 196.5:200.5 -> 3.071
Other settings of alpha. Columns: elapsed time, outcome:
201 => 2.914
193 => 3.342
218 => 2.424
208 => 2.693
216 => 2.375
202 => 2.883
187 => 3.465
